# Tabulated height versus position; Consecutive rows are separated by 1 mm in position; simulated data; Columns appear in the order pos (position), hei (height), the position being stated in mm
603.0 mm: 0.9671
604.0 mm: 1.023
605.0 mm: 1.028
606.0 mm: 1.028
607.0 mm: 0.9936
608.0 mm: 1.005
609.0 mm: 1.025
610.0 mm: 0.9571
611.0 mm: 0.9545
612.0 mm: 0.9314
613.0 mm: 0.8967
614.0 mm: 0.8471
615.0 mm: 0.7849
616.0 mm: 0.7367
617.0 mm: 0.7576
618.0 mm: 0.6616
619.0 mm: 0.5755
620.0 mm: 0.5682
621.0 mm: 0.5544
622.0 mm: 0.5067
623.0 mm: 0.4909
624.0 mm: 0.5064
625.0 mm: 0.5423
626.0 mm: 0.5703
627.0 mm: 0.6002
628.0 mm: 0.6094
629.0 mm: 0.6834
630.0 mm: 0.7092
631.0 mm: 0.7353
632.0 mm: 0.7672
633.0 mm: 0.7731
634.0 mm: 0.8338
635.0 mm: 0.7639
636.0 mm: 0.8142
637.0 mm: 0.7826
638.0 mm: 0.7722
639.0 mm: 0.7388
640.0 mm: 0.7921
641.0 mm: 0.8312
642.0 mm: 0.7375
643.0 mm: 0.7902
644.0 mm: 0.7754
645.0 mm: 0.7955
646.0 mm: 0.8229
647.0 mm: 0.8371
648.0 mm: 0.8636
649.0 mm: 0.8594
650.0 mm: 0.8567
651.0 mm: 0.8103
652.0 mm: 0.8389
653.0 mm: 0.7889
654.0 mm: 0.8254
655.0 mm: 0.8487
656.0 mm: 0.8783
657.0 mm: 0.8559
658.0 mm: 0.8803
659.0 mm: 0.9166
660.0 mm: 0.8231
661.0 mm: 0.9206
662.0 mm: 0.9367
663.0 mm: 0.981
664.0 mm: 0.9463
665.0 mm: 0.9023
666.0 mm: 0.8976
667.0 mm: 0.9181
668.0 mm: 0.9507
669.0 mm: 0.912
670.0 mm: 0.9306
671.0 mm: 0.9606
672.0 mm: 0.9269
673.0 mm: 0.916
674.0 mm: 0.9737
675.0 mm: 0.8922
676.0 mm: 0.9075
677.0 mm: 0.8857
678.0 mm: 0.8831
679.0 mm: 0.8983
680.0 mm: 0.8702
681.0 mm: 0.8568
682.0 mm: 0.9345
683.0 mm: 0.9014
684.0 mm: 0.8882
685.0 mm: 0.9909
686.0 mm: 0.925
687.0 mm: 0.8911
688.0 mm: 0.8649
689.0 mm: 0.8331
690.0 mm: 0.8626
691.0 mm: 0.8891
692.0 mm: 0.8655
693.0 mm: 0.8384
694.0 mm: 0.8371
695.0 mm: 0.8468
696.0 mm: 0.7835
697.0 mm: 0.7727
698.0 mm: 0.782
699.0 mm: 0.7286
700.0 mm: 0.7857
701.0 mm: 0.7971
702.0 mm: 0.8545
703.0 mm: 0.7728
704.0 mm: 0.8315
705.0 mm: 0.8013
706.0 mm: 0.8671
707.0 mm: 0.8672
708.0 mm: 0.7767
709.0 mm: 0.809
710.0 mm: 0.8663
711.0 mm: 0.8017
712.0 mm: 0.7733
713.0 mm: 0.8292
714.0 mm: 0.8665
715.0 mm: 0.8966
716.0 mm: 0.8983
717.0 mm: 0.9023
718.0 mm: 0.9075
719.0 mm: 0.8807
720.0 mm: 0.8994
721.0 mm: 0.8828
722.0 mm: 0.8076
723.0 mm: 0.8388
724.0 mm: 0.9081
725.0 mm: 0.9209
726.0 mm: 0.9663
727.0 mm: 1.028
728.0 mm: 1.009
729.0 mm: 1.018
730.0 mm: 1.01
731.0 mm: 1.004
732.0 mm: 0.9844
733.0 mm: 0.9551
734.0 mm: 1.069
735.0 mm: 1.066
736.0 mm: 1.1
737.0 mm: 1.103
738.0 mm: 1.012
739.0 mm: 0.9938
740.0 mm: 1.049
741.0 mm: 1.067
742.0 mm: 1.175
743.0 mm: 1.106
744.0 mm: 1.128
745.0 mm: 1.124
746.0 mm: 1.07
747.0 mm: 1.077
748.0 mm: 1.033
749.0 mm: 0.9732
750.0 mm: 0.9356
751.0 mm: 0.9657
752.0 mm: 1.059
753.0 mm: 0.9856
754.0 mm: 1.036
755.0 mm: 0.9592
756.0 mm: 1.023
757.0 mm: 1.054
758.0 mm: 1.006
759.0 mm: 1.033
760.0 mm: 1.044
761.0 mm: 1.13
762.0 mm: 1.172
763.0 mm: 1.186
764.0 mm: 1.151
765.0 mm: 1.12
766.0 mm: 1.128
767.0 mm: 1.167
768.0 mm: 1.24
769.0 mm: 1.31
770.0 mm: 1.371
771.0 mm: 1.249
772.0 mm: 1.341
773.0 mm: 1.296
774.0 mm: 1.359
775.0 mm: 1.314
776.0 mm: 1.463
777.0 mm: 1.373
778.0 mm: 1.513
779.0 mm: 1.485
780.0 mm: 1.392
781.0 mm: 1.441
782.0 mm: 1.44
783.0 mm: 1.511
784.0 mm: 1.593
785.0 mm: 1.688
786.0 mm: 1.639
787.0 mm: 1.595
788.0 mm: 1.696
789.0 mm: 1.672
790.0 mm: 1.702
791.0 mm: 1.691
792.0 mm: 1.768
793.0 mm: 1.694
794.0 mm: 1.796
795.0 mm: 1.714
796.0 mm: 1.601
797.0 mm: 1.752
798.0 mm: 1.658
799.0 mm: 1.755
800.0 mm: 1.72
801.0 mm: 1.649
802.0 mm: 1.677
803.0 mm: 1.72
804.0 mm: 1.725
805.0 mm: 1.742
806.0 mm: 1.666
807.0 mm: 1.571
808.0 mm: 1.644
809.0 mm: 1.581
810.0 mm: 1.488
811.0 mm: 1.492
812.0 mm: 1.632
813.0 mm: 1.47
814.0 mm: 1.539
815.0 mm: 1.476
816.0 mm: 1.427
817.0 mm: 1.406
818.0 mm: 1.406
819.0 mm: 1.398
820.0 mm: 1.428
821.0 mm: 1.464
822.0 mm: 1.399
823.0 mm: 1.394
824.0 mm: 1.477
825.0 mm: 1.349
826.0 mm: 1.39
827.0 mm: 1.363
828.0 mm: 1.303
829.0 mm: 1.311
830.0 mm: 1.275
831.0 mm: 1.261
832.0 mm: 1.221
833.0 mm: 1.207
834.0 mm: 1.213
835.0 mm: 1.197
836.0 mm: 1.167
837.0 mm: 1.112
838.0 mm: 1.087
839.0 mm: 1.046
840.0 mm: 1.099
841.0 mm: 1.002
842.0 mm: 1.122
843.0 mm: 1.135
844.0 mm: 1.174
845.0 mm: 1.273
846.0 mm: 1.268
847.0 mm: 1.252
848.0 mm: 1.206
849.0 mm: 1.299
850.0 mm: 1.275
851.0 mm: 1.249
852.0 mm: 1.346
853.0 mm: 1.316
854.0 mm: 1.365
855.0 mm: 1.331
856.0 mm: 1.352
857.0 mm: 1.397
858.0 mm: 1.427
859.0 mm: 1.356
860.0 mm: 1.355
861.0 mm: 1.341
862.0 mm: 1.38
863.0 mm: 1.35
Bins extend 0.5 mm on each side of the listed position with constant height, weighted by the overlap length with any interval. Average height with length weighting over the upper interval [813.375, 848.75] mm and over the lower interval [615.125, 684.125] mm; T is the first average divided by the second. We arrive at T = 1.60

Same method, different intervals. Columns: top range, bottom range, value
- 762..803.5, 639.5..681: 1.72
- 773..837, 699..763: 1.57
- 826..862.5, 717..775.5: 1.18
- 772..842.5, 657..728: 1.67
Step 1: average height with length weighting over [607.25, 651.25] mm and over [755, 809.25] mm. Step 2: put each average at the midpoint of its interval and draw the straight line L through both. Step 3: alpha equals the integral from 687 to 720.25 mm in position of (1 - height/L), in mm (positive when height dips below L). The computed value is 7.89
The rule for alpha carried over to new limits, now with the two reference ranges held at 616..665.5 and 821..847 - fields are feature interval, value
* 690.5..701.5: 1.07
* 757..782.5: -4.30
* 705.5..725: 1.82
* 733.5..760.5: -0.59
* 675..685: -0.43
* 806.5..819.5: -3.46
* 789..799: -4.99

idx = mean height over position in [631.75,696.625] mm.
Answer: 0.863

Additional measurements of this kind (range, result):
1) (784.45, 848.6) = 1.45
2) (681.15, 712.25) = 0.841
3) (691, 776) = 0.993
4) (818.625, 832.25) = 1.36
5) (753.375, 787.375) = 1.29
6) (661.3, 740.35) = 0.901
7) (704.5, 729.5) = 0.881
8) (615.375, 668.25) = 0.772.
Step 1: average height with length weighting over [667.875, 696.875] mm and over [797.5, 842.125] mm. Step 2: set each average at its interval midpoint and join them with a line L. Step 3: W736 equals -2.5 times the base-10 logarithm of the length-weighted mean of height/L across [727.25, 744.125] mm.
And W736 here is 0.05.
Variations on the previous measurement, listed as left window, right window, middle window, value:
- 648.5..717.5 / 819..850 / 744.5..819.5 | -0.237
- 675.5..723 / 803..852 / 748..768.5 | 0.016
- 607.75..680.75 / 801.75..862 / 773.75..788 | -0.229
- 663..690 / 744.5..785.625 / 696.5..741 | 0.172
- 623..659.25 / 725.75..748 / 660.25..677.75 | -0.092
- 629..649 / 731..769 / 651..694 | -0.029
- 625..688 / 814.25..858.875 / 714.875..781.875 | -0.020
